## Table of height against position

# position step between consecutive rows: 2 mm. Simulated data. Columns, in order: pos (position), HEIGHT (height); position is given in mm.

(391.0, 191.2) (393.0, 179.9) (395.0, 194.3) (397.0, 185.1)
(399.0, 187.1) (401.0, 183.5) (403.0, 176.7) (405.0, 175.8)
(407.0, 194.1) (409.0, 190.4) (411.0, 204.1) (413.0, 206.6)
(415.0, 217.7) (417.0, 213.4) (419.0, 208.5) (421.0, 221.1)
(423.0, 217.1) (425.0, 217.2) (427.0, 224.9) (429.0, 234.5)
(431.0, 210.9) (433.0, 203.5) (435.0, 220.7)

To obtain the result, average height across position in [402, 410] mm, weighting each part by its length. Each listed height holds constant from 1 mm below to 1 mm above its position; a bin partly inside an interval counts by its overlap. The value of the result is 184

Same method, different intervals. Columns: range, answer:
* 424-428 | 221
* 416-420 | 211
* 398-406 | 181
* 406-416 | 203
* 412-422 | 213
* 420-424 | 219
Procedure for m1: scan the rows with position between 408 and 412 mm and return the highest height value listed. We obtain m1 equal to 204.1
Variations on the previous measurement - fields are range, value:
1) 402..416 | 217.7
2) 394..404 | 194.3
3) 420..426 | 221.1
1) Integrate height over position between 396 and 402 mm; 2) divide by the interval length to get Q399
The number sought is 185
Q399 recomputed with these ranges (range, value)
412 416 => 212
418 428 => 218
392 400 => 187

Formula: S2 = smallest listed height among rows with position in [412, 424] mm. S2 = 206.6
